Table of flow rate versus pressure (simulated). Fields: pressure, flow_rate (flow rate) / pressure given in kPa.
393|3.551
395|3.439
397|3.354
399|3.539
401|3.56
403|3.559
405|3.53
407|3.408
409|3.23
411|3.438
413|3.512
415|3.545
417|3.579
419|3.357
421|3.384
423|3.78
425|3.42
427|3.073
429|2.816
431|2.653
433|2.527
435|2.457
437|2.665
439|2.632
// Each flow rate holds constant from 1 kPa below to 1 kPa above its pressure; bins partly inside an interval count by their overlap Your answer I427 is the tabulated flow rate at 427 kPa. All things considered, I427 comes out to 3.073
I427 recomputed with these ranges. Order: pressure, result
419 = 3.357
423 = 3.78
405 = 3.53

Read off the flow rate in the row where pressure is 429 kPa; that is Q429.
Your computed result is 2.816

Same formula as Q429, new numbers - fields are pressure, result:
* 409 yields 3.23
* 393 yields 3.551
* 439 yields 2.632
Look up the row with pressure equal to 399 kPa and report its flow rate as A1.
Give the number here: 3.539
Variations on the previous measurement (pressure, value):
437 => 2.665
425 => 3.42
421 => 3.384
